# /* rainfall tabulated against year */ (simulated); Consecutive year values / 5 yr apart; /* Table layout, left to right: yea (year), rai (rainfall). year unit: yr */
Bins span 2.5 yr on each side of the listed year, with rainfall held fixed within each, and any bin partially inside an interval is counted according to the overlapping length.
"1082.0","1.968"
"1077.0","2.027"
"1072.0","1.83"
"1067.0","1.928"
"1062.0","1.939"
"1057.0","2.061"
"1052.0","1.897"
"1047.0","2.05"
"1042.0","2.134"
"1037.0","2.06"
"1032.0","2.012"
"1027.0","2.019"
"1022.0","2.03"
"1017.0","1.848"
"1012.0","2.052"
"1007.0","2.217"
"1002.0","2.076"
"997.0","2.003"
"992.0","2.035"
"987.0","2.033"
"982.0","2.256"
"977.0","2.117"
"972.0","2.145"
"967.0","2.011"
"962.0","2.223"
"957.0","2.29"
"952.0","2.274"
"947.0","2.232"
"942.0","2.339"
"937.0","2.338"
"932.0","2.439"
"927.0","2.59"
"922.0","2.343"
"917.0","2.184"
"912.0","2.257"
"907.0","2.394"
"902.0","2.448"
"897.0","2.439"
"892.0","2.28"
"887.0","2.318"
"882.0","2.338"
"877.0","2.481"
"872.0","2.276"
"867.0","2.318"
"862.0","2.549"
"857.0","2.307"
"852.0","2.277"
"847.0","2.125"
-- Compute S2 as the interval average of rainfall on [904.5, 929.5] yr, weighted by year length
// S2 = 2.35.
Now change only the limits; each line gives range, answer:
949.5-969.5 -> 2.2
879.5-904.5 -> 2.36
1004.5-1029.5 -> 2.03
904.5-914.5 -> 2.33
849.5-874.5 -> 2.35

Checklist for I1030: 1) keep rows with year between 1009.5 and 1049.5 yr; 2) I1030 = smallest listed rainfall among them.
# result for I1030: 1.848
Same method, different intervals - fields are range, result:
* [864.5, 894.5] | 2.276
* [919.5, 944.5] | 2.338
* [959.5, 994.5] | 2.011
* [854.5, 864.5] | 2.307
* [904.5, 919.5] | 2.184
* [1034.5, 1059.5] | 1.897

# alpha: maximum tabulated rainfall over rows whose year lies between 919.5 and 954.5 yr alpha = 2.59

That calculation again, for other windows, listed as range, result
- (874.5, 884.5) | 2.481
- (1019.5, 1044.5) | 2.134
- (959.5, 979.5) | 2.223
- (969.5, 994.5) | 2.256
